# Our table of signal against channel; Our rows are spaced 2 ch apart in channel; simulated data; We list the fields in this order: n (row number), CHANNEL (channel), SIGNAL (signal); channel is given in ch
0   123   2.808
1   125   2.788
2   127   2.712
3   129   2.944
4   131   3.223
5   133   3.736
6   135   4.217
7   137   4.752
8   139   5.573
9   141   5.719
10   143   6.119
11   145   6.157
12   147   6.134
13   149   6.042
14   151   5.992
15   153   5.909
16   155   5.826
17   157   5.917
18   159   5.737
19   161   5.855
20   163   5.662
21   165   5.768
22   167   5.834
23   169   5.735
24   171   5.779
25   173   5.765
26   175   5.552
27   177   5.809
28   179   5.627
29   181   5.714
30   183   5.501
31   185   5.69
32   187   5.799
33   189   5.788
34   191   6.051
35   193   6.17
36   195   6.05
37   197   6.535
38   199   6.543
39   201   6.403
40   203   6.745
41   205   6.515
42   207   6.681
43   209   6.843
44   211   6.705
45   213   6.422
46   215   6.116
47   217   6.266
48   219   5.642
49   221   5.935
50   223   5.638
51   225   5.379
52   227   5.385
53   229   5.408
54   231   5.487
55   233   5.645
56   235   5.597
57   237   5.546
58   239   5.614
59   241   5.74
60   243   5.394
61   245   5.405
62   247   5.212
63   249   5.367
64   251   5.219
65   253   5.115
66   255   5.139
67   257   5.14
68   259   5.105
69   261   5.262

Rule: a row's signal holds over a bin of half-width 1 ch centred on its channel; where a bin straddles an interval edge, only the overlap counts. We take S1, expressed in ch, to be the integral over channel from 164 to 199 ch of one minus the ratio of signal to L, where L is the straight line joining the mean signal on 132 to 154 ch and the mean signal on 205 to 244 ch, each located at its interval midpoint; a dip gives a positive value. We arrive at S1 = -1.1 ch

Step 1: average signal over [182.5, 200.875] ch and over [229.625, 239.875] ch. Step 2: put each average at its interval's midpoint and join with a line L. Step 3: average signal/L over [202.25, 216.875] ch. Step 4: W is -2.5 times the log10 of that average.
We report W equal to -0.123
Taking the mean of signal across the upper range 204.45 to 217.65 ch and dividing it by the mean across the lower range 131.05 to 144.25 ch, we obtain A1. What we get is 1.33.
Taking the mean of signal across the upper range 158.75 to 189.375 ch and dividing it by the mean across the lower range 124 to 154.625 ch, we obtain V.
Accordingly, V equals 1.2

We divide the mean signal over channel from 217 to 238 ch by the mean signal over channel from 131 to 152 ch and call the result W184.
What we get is 1.0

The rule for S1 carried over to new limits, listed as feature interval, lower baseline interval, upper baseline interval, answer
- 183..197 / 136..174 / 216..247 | -0.57 ch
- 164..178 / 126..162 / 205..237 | -0.84 ch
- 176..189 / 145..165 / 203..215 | 1.16 ch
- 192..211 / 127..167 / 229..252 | -3.94 ch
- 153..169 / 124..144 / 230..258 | -4.73 ch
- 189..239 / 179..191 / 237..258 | -4.56 ch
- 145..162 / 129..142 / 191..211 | -3.30 ch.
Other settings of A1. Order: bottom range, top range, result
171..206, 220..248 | 0.92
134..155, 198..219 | 1.14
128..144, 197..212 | 1.46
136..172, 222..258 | 0.93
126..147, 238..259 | 1.16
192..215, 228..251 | 0.84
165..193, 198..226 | 1.09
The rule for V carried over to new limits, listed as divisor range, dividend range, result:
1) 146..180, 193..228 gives 1.07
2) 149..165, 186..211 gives 1.09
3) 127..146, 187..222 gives 1.37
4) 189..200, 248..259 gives 0.83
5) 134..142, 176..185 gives 1.12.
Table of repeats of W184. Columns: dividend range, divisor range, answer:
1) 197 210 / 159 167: 1.15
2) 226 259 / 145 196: 0.92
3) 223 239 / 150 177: 0.95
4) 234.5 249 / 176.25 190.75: 0.96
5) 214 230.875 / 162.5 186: 1.00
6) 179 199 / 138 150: 1.00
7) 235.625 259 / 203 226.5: 0.86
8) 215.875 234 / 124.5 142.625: 1.39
